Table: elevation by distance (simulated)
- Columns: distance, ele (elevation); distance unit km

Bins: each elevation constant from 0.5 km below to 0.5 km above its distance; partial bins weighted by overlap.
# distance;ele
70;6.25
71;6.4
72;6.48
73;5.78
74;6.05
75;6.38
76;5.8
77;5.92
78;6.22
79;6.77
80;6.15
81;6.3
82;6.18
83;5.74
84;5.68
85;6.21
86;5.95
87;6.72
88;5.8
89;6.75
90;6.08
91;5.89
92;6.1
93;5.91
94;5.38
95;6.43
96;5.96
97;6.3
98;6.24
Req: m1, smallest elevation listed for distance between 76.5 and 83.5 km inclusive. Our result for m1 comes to 5.74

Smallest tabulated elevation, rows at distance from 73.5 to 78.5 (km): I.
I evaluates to 5.8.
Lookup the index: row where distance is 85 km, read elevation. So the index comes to 6.21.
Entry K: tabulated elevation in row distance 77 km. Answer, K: 5.92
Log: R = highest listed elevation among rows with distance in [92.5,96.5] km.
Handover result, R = 6.43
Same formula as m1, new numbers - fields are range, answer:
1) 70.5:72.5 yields 6.4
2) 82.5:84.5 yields 5.68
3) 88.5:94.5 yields 5.38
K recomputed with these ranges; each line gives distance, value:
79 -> 6.77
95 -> 6.43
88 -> 5.8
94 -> 5.38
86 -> 5.95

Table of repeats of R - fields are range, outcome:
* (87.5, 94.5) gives 6.75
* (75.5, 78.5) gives 6.22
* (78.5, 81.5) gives 6.77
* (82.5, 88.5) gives 6.72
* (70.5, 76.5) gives 6.48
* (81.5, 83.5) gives 6.18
